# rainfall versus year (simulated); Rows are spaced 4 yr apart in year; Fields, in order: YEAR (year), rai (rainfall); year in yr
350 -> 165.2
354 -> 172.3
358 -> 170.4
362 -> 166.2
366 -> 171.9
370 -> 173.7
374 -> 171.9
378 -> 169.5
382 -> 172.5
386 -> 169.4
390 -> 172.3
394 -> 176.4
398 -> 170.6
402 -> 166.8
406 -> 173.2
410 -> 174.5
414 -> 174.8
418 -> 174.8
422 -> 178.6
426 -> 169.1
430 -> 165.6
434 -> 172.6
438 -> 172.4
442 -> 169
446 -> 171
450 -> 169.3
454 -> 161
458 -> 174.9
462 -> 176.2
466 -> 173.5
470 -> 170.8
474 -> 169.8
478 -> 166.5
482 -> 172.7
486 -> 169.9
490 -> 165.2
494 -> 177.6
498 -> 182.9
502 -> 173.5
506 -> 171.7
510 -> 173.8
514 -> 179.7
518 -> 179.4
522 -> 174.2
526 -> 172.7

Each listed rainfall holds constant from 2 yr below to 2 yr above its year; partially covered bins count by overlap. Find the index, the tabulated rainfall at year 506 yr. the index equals 171.7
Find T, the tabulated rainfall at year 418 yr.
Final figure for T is 174.8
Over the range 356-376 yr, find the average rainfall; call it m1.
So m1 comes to 171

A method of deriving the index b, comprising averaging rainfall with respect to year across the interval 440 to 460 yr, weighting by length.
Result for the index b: 169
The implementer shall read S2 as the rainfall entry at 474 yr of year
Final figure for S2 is 169.8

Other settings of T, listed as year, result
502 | 173.5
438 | 172.4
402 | 166.8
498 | 182.9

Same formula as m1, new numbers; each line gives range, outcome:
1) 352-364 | 170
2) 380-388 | 171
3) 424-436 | 169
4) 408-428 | 174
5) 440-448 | 170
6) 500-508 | 173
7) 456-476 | 173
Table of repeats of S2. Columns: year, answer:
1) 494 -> 177.6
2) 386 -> 169.4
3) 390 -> 172.3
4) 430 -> 165.6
